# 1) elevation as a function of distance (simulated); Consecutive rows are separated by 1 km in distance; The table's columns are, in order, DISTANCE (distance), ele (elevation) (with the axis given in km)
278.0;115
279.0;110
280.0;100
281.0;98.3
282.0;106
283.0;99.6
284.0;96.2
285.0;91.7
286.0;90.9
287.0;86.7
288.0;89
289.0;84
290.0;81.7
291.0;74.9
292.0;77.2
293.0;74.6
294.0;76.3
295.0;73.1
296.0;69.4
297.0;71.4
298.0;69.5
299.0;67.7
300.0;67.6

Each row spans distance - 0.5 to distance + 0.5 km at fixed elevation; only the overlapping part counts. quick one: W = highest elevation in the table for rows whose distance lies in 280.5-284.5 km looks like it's 106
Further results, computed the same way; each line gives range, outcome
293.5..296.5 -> 76.3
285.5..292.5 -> 90.9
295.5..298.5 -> 71.4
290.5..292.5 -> 77.2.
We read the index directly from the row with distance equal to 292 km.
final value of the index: 77.2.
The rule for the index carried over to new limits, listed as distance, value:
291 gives 74.9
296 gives 69.4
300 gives 67.6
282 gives 106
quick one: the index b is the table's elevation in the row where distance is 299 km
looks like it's 67.7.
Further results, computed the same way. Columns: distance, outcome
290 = 81.7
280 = 100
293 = 74.6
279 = 110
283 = 99.6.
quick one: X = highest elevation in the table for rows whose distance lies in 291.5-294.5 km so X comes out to 77.2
